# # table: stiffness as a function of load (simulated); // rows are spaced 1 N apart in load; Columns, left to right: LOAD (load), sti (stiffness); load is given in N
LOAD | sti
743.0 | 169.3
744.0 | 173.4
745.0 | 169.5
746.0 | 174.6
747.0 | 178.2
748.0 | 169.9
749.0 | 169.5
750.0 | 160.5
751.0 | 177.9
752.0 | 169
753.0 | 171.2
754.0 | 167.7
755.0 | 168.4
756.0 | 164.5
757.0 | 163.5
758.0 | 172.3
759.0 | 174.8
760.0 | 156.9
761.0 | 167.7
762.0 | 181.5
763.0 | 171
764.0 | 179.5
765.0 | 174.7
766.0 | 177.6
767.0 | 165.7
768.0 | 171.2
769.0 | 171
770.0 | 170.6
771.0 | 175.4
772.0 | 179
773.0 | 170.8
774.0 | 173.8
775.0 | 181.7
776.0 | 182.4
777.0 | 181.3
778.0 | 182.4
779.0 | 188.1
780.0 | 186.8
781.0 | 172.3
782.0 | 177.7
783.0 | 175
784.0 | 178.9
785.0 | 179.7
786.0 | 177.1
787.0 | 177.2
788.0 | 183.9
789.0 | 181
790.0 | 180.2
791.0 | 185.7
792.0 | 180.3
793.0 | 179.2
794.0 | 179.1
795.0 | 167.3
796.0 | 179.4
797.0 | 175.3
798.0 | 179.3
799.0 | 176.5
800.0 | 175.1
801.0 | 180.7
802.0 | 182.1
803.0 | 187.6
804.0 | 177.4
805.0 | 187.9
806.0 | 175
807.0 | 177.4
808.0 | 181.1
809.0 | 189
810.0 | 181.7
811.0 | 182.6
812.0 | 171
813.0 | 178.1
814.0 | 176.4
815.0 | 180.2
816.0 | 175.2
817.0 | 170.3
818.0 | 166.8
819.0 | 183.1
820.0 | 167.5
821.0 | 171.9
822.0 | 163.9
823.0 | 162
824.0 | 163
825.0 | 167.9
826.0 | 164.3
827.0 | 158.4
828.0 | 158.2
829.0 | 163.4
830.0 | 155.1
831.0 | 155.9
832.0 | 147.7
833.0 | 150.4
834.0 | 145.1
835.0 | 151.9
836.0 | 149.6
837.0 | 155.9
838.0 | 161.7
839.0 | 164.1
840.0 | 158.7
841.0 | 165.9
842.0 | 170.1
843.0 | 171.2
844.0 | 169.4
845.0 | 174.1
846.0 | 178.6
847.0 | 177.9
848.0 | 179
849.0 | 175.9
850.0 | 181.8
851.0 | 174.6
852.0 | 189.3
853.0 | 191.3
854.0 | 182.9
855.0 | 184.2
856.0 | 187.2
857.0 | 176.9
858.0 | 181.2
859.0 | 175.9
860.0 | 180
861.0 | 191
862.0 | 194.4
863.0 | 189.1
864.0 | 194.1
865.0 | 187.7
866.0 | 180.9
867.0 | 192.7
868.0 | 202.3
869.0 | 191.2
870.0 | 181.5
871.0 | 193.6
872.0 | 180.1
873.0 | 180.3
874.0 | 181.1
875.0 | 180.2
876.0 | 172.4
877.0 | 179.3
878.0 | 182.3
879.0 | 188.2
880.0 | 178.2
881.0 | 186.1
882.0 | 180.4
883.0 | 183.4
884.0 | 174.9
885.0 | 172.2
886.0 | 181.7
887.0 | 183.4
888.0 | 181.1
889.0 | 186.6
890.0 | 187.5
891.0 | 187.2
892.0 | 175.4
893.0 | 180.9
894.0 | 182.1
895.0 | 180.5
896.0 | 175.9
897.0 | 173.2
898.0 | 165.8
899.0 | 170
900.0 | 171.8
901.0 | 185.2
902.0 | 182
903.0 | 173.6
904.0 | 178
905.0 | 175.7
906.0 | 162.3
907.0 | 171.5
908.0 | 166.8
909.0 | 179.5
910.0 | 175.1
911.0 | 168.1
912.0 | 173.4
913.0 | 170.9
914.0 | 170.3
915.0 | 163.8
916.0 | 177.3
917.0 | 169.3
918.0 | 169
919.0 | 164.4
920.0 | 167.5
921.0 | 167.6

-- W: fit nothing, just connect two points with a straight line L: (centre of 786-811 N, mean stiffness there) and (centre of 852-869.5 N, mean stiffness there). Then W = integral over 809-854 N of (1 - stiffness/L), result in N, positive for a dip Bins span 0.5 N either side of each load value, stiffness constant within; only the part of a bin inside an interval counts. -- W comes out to 3.7 N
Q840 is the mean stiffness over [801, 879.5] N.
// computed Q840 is 175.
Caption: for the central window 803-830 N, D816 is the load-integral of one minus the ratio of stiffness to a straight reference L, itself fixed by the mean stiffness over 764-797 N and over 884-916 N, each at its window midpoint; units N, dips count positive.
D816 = 0.7 N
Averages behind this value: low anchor 178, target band 173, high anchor 176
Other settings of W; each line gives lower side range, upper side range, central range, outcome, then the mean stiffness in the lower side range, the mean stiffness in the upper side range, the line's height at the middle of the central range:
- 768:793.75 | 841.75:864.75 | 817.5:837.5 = 2.3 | 179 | 182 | 181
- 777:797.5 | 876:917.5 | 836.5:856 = 0.4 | 179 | 177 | 178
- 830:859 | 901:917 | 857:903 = -2.9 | 170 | 173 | 171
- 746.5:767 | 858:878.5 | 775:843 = 1.9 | 171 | 185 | 178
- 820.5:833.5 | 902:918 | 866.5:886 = -1.9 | 160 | 172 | 167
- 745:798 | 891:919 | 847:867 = -1.1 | 175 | 174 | 174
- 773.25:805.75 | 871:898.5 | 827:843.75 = 2.0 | 180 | 180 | 180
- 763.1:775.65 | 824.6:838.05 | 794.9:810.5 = -1.5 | 174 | 156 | 164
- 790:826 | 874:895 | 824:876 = 1.4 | 176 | 181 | 179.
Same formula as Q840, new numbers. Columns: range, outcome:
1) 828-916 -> 176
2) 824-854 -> 166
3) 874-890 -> 181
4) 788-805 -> 180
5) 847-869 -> 185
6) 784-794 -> 180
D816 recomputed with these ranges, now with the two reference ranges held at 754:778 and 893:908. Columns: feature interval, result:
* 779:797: -0.60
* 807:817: -0.31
